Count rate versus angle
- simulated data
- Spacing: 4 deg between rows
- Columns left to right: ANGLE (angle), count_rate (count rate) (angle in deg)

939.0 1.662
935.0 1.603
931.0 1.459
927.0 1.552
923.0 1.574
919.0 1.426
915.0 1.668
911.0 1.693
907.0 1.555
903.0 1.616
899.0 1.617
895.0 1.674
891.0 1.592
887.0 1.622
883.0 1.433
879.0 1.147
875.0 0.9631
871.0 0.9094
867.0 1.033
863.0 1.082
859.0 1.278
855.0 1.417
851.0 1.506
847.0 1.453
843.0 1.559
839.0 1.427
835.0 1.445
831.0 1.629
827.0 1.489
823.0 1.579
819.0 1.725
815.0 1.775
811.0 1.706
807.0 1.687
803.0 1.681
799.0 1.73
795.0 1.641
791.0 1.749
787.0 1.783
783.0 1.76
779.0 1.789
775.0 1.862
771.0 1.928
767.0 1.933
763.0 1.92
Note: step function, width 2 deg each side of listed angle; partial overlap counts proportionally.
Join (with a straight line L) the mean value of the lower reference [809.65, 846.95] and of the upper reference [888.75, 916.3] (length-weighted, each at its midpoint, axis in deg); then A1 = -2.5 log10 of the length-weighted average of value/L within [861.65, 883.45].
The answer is 0.444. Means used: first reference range 1.58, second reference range 1.63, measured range 1.07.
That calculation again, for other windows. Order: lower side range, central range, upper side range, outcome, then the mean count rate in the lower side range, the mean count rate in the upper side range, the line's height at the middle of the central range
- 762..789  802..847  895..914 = 0.11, 1.85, 1.63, 1.77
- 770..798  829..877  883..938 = 0.27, 1.78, 1.58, 1.67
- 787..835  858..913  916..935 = 0.14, 1.67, 1.52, 1.57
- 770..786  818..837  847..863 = -0.02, 1.83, 1.37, 1.53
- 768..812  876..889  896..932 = 0.19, 1.76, 1.58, 1.63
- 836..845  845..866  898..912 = 0.14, 1.49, 1.62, 1.52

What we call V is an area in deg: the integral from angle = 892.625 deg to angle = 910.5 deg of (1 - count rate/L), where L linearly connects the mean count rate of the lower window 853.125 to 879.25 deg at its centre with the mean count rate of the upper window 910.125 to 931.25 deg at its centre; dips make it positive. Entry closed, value -2.8 deg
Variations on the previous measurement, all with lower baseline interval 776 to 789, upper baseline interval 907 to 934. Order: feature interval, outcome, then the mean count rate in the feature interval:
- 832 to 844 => 1.5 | 1.48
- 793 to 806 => 0.5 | 1.68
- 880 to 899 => 0.6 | 1.56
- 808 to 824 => 0.3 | 1.7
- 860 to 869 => 3.1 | 1.08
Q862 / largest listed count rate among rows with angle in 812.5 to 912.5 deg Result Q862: 1.775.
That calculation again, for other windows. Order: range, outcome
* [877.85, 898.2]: 1.674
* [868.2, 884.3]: 1.433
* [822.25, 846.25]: 1.629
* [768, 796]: 1.928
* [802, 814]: 1.706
